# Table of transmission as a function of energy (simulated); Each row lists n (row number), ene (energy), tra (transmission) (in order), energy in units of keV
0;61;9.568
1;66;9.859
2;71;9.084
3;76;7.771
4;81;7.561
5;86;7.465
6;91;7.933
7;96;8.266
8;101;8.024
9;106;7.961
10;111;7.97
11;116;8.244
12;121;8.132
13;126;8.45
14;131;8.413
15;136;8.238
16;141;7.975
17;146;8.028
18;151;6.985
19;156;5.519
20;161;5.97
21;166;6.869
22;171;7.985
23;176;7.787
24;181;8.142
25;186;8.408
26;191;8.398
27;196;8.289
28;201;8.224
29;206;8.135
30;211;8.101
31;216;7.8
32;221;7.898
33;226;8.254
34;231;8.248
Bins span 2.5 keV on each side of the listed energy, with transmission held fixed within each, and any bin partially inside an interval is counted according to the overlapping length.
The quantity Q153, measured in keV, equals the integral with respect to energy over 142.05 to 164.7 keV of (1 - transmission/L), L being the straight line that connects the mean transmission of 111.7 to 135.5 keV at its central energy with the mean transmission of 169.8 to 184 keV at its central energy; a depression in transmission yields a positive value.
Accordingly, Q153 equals 3.9 keV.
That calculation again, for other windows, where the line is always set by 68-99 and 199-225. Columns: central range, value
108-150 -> -0.5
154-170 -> 3.4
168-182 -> 0.2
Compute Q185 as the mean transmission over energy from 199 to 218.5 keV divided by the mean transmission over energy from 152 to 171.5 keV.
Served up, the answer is 1.25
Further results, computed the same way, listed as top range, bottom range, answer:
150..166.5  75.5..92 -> 0.81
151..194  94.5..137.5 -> 0.90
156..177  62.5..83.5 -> 0.80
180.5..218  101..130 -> 1.00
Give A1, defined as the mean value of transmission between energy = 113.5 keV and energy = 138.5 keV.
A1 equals 8.3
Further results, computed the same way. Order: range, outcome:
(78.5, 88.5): 7.51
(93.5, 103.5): 8.14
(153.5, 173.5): 6.59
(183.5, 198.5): 8.37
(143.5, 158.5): 6.84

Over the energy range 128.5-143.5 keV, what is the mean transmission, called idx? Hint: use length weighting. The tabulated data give 8.21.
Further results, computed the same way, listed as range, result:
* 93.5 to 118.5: 8.09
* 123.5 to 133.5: 8.43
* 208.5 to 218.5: 7.95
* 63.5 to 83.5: 8.57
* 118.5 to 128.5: 8.29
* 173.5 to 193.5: 8.18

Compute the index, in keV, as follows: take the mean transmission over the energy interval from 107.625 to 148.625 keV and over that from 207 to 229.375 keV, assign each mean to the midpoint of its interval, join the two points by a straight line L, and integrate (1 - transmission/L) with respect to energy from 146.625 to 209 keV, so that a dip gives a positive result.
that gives 3.96 keV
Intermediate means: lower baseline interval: 8.17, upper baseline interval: 8.03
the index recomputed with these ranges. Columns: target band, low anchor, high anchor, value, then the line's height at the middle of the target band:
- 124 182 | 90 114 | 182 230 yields 4.3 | 8.1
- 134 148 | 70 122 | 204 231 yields -0.1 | 8.02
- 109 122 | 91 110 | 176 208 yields -0.1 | 8.08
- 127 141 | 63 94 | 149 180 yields -1.6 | 7.4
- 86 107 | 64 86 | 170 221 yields 1.0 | 8.36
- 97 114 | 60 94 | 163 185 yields 0.4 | 8.2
